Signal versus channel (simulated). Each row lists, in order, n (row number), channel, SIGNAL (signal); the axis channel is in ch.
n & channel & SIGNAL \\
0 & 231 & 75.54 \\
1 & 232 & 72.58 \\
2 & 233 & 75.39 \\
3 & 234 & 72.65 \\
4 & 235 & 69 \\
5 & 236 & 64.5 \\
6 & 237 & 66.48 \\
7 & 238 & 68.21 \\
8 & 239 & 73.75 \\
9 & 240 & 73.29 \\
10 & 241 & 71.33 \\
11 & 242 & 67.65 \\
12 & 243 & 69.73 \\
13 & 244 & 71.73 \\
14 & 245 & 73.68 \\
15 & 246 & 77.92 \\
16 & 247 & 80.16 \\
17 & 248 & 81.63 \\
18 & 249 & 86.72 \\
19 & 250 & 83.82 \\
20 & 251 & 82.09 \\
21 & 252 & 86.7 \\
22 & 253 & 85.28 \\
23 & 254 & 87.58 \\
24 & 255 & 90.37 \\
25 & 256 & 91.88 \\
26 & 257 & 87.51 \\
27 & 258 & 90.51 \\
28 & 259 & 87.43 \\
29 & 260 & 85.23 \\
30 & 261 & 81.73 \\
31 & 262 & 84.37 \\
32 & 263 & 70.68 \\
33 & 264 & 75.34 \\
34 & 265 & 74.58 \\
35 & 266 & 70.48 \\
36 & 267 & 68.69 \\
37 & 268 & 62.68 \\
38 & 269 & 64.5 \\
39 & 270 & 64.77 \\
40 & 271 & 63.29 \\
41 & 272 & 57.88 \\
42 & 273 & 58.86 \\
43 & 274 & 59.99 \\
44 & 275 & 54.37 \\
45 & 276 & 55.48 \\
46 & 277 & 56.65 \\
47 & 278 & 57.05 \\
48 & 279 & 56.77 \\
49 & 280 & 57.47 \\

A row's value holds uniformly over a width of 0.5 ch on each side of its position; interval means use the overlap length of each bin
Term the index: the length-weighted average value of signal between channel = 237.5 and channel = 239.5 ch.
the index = 71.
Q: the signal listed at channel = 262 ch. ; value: 84.37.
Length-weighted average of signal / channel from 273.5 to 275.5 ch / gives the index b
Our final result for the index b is 57.2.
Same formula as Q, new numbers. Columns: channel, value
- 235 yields 69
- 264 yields 75.34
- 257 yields 87.51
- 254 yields 87.58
